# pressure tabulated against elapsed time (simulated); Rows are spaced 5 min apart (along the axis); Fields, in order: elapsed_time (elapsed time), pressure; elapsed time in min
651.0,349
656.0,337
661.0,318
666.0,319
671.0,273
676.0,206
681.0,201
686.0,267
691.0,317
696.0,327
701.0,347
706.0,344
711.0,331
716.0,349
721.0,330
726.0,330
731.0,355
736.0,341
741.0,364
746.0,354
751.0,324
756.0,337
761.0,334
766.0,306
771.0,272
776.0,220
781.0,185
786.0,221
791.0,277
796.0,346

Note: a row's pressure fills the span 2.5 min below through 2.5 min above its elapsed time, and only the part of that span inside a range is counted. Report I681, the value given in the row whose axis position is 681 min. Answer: 201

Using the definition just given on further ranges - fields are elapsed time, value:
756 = 337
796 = 346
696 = 327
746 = 354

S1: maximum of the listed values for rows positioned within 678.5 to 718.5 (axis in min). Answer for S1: 349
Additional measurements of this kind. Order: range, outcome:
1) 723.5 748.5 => 364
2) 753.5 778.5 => 337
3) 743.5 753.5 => 354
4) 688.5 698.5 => 327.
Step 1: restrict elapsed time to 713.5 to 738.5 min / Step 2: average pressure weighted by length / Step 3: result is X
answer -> 341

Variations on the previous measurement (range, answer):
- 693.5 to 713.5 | 337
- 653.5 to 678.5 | 291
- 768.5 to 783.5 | 226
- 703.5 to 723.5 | 338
